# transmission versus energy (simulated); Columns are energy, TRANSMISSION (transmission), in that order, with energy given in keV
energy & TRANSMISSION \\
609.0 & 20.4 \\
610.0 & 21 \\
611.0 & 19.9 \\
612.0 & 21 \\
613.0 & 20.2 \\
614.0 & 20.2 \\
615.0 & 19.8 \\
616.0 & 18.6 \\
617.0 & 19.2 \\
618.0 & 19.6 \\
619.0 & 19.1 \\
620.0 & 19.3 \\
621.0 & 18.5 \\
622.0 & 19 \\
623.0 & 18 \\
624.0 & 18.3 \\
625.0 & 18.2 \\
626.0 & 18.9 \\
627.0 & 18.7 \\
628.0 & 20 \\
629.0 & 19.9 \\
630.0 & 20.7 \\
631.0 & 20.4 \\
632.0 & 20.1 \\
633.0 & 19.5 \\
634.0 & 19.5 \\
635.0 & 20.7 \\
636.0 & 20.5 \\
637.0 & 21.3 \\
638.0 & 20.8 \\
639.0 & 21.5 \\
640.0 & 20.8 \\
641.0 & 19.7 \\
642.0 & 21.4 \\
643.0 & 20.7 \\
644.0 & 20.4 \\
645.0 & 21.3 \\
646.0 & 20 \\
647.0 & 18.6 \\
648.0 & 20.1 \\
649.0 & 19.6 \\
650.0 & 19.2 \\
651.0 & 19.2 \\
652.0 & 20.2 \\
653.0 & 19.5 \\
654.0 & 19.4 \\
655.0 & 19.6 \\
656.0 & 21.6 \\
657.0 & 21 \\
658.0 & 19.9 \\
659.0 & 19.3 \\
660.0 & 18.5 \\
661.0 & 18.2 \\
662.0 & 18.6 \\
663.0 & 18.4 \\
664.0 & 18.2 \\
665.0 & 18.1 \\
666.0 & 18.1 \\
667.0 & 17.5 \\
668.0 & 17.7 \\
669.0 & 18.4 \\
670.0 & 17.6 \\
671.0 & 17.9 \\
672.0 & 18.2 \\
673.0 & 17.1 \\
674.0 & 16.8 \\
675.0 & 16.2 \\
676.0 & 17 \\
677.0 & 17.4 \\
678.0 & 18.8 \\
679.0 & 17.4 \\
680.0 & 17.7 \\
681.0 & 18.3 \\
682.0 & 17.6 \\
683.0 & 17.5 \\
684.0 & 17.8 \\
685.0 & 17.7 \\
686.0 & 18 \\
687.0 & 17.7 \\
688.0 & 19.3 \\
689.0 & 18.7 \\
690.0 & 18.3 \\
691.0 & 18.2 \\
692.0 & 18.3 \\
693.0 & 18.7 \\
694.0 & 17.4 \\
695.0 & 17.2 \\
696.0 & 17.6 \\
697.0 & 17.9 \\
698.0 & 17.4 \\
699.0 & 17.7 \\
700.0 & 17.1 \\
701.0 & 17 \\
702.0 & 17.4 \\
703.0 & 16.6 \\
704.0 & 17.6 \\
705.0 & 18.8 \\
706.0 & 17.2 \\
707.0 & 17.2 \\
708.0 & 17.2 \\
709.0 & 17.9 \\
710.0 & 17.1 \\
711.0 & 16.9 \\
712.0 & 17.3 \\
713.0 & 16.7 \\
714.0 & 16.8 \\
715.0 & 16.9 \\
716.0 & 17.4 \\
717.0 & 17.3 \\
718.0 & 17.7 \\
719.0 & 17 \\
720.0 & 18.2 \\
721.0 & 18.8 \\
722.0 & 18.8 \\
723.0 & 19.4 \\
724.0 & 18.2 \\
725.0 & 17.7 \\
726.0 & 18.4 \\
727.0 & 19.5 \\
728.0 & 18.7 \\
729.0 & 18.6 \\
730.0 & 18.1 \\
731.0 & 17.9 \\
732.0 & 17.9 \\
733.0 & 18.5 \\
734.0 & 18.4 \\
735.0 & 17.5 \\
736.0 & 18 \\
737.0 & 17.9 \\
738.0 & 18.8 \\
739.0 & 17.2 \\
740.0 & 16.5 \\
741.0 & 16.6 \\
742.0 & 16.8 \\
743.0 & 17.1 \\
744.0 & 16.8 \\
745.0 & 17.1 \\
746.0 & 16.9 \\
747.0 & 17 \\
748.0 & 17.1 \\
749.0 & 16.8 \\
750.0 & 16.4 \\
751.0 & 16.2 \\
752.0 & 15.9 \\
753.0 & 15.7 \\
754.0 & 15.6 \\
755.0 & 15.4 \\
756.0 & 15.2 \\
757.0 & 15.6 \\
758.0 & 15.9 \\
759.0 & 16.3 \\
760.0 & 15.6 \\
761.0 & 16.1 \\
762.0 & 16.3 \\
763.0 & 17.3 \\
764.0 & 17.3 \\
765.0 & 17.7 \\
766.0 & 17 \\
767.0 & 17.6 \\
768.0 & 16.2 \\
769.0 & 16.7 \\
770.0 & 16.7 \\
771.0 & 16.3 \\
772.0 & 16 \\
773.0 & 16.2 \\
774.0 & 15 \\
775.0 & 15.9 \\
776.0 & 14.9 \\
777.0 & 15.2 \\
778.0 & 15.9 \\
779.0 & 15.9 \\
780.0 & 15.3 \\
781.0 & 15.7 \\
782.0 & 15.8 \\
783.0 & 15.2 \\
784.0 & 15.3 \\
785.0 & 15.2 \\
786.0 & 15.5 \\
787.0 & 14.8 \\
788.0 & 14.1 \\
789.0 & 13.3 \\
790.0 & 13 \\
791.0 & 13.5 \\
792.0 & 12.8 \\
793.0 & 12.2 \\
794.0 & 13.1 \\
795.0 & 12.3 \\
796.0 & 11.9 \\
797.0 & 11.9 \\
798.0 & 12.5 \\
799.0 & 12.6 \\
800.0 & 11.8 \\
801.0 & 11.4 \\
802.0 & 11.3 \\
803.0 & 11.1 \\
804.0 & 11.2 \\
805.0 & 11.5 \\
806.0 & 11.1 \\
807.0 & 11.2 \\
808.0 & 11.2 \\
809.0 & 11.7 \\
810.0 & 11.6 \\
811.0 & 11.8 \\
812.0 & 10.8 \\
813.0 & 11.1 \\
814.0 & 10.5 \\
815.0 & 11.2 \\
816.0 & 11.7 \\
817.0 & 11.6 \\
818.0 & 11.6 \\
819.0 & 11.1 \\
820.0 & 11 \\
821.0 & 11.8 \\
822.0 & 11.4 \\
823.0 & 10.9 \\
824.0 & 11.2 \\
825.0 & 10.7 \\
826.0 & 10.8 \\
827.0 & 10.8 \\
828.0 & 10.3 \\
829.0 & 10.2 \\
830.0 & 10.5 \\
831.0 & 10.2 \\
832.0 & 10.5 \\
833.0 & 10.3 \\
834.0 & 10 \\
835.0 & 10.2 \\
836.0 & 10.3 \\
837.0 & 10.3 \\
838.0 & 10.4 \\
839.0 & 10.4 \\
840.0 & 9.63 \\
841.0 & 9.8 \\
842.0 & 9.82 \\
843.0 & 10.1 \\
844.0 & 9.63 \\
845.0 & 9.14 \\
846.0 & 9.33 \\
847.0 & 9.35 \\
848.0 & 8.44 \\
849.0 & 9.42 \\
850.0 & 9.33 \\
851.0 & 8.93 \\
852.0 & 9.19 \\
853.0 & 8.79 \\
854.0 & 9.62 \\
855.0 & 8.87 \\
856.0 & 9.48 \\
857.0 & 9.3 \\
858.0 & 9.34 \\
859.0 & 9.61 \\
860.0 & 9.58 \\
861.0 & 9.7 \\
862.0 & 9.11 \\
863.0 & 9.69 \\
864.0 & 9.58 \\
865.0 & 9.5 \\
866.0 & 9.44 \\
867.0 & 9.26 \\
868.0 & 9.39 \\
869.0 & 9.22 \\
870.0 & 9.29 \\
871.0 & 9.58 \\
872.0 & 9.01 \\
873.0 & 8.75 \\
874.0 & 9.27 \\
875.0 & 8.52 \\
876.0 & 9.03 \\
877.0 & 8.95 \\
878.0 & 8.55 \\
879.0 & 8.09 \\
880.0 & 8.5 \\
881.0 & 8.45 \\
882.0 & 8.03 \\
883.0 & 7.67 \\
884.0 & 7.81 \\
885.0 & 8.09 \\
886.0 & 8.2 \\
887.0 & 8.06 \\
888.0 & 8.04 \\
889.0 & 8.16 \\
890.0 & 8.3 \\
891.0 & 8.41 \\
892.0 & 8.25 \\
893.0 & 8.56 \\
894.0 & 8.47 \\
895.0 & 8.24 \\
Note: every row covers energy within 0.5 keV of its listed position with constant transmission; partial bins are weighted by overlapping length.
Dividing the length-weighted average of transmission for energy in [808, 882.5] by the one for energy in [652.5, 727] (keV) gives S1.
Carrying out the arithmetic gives 0.6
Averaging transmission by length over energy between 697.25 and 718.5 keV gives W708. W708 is 17.3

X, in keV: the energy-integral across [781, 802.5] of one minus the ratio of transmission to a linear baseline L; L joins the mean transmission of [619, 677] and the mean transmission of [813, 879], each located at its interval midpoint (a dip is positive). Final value -1.5 keV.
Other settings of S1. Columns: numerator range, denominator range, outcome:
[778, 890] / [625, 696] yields 0.56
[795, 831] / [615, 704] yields 0.60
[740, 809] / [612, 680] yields 0.77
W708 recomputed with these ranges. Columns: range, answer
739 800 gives 15.5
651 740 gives 18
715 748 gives 17.8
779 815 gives 12.7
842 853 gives 9.29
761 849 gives 12.6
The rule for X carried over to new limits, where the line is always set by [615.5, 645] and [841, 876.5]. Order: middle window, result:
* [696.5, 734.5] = -4.6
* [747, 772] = -4.6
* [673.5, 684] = 0.0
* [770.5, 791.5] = -3.7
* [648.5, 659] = -0.7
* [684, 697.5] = -0.8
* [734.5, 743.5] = -1.6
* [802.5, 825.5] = 0.2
